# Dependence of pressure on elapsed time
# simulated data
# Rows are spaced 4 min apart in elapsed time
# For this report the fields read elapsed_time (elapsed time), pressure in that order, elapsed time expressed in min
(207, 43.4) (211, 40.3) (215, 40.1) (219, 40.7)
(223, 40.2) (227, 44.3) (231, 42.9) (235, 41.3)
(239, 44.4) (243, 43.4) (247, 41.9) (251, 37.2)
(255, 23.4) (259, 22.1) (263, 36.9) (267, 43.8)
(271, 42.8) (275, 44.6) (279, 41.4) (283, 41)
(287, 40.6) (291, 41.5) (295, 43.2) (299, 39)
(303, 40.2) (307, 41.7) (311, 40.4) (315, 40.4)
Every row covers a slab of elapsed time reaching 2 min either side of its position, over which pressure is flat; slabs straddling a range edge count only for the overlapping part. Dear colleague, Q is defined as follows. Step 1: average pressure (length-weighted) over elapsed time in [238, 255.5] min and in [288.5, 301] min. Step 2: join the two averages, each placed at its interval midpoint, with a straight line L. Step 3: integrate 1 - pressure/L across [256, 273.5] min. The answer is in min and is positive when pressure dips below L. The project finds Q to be 1.7 min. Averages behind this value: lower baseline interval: 39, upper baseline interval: 41.2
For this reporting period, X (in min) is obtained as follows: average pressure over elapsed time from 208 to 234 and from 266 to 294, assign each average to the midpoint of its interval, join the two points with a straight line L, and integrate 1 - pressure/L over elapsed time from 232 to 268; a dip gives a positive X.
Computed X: 4.0 min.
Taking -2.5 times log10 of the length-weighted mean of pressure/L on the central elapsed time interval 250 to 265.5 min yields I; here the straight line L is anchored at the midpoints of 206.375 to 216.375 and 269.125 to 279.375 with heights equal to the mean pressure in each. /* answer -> 0.39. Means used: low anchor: 41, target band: 29.9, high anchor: 43.2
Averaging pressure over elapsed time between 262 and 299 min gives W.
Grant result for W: 41.7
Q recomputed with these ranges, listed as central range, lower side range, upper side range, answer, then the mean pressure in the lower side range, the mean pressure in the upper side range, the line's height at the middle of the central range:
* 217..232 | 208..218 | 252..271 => -1.3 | 40.6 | 33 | 38.8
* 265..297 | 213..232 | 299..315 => -1.2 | 41.6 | 40.5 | 40.8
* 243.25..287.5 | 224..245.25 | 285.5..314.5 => 4.3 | 43.1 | 40.9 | 42.1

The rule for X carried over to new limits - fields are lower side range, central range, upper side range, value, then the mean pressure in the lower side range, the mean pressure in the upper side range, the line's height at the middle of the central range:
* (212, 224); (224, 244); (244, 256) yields -2.6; 40.3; 35.8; 38.1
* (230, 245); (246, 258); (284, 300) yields 2.8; 43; 41.2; 42.5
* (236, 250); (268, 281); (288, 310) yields -0.4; 42.7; 41.1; 41.8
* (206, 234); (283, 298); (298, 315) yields -0.3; 41.6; 40.4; 40.6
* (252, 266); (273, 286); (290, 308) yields -2.5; 29.3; 41.1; 35.3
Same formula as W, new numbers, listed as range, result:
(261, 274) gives 41.4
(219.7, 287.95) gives 39.5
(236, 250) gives 42.7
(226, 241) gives 43.2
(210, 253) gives 41.5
